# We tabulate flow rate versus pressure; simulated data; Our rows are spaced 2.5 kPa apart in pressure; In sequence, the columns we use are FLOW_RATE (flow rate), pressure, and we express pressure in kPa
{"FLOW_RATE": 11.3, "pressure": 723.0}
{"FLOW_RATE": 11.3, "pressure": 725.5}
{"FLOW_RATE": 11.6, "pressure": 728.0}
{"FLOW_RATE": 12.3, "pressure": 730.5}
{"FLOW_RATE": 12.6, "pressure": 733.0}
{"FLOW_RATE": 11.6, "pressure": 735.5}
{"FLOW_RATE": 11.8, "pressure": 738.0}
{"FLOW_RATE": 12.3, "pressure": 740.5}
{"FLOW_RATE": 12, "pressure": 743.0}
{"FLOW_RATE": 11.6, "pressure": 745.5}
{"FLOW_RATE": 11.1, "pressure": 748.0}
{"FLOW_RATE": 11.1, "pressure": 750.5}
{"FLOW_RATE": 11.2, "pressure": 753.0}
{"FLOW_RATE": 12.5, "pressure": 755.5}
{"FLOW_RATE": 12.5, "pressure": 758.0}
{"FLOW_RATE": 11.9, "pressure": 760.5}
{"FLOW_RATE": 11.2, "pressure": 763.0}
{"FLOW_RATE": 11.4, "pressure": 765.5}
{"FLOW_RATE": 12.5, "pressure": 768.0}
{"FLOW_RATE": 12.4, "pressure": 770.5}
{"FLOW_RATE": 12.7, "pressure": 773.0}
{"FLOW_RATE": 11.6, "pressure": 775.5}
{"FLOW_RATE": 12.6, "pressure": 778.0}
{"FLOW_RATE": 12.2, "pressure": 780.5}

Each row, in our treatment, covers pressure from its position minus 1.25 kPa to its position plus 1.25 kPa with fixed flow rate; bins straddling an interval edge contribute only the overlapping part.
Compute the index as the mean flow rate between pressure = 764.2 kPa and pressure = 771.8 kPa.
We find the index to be 12.1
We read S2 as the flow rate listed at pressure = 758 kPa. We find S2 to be 12.5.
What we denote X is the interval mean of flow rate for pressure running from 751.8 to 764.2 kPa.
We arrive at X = 11.9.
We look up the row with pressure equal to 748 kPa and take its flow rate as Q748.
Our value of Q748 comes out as 11.1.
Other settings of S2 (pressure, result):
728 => 11.6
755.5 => 12.5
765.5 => 11.4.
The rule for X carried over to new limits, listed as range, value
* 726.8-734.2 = 12.2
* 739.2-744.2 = 12.1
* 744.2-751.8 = 11.3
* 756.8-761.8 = 12.2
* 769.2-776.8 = 12.2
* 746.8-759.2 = 11.7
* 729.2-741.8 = 12.1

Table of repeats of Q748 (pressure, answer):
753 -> 11.2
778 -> 12.6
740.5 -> 12.3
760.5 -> 11.9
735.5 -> 11.6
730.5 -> 12.3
